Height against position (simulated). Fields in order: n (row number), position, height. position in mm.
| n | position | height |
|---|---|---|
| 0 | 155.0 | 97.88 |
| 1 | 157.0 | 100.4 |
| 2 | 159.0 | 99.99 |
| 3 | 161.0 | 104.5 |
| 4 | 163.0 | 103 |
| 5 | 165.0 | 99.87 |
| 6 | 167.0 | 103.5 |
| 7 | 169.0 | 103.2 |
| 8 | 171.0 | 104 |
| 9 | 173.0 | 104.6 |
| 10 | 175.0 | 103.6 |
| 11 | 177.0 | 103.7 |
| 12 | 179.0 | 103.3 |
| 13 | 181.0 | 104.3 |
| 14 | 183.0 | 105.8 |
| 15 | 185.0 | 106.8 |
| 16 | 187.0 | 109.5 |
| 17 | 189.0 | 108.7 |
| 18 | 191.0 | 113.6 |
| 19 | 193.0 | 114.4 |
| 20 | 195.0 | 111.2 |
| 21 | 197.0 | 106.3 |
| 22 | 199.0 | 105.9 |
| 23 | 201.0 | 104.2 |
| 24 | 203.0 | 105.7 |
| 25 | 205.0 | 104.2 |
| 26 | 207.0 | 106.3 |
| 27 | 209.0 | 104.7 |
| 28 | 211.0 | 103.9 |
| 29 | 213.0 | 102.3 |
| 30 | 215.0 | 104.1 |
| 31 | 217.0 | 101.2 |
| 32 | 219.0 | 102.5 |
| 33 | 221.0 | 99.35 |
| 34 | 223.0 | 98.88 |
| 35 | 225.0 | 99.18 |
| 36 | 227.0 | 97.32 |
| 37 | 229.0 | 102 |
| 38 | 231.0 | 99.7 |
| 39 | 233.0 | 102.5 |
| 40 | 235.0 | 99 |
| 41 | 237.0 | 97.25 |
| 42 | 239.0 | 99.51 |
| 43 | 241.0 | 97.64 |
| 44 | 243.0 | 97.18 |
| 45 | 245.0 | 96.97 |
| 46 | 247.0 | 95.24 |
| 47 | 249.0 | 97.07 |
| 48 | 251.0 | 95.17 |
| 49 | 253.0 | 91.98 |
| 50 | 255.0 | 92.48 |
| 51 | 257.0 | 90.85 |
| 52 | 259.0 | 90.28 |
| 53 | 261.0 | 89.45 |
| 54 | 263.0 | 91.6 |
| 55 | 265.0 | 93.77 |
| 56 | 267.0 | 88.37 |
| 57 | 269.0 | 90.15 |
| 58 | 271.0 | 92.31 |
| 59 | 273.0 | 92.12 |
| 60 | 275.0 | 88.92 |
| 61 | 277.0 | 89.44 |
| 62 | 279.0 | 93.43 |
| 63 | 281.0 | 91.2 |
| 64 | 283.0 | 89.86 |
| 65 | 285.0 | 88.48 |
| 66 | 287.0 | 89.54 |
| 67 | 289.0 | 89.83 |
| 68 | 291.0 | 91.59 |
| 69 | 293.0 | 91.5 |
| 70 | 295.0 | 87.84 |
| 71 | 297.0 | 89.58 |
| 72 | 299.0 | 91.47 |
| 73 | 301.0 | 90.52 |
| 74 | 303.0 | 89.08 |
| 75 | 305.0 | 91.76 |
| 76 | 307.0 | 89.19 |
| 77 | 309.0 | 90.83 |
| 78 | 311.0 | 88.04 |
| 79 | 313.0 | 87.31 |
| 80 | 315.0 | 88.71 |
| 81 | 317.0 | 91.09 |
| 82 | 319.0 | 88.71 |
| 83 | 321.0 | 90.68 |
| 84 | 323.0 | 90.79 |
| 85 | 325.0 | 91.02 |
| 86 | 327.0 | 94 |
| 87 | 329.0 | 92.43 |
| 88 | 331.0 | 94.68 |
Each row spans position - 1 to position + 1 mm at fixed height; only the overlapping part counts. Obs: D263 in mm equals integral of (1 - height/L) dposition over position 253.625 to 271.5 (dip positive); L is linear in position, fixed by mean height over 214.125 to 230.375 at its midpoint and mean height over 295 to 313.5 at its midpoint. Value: 0.8 mm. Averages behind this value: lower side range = 101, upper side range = 89.7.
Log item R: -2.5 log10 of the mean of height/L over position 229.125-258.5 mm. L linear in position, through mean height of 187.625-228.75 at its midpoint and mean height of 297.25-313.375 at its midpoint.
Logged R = 0.03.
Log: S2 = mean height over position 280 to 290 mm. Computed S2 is 89.8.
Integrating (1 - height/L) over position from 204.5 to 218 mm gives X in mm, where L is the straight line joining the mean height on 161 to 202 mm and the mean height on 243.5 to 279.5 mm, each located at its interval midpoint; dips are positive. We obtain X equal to -0.4 mm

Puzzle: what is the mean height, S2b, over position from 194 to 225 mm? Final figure 104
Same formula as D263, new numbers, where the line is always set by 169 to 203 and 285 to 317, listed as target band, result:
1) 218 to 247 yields 0.2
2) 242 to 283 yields 1.3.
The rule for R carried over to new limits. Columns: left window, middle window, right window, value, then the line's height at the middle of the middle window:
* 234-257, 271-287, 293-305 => 0.02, 92.3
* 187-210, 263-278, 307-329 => 0.07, 97.2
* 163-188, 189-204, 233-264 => -0.07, 102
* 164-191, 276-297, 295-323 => 0.03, 92.3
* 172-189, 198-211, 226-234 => -0.02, 103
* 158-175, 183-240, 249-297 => -0.07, 97.8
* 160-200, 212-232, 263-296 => -0.01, 99.5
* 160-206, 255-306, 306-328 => 0.04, 94.3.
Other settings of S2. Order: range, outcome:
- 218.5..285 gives 94.8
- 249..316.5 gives 90.6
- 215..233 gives 100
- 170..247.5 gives 103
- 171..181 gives 104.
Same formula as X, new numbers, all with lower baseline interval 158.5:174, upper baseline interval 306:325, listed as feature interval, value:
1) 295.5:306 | 0.06 mm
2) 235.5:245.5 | -0.16 mm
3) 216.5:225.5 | -0.20 mm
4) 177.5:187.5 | -0.41 mm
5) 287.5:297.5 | 0.17 mm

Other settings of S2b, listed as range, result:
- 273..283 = 90.8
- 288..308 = 90.2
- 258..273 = 90.9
